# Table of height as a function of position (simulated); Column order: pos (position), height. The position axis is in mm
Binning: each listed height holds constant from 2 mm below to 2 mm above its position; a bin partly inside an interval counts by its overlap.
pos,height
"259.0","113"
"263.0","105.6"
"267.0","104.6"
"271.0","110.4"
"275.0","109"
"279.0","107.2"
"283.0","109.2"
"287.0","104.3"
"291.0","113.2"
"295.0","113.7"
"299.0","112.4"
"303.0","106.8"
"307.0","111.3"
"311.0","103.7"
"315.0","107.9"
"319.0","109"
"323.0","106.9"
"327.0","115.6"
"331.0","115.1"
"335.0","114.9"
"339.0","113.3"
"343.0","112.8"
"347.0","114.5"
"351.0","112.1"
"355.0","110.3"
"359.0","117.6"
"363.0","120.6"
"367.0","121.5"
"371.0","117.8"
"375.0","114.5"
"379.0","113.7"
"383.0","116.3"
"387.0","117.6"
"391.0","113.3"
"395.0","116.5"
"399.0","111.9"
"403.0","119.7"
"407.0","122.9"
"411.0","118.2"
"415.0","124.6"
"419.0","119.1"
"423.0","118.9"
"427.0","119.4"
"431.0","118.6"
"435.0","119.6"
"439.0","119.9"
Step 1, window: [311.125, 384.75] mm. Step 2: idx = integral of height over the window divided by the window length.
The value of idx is 114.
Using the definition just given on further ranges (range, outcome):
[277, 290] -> 107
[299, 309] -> 110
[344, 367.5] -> 116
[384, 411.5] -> 117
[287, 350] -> 111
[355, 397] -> 117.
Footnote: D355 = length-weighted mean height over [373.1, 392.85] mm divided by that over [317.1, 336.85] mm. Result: 1.02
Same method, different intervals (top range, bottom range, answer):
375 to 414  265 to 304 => 1.07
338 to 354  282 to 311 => 1.03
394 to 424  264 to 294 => 1.10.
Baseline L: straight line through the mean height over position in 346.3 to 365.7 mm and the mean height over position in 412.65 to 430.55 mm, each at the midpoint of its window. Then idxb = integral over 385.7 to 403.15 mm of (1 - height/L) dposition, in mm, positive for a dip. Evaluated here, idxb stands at 0.43 mm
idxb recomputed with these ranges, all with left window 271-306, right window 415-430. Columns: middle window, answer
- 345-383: -0.2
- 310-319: 0.4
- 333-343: 0.0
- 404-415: -0.2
